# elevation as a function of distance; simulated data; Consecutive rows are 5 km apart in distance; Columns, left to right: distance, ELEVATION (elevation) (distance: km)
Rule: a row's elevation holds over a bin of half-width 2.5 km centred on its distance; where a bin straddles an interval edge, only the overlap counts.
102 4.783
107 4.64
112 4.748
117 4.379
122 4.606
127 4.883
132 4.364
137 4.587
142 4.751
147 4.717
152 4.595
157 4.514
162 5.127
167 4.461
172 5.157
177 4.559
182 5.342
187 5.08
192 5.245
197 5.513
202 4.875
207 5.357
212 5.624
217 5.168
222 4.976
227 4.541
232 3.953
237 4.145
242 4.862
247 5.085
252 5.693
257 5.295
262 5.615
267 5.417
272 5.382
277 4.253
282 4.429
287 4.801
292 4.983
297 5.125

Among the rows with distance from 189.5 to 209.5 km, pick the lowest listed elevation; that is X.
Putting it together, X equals 4.875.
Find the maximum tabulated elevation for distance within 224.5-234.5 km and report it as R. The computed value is 4.541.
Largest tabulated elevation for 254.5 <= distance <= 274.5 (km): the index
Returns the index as 5.615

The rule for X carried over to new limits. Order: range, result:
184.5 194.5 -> 5.08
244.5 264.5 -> 5.085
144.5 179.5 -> 4.461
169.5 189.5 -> 4.559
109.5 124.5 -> 4.379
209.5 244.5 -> 3.953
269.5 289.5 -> 4.253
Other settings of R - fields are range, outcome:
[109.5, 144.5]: 4.883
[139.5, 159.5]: 4.751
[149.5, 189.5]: 5.342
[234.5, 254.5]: 5.693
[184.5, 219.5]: 5.624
